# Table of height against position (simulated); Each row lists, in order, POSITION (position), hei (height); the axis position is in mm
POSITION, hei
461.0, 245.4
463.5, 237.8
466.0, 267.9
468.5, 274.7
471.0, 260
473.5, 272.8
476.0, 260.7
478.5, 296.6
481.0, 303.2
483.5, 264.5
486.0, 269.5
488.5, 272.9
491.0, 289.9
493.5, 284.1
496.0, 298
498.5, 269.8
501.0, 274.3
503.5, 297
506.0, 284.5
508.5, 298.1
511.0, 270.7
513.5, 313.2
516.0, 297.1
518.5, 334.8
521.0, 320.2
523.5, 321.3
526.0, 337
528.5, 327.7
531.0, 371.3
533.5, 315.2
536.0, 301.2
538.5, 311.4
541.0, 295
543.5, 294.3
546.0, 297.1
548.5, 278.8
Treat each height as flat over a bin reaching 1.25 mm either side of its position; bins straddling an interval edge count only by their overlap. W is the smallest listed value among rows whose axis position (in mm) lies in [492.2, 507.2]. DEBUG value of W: 269.8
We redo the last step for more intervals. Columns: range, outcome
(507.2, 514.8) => 270.7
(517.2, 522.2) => 320.2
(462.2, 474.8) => 237.8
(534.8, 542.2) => 295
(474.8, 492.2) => 260.7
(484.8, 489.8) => 269.5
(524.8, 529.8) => 327.7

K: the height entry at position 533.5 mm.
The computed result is 315.2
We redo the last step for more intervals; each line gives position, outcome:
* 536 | 301.2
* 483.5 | 264.5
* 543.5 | 294.3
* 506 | 284.5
